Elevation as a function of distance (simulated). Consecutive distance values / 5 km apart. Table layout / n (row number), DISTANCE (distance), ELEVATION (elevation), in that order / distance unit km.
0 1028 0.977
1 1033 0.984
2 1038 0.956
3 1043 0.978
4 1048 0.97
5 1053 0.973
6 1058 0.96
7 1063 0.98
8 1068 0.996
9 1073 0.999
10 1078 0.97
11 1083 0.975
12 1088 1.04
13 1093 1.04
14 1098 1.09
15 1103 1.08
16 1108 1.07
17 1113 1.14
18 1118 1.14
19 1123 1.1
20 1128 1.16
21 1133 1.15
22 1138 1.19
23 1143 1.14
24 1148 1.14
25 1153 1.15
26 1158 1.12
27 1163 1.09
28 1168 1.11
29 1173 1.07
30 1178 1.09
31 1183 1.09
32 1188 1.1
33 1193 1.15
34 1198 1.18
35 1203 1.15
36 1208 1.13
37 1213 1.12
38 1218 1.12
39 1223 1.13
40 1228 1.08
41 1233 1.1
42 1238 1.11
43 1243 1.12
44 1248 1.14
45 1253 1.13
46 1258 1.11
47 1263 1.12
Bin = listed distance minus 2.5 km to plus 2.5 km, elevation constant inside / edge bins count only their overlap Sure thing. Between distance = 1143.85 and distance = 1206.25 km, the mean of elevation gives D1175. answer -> 1.12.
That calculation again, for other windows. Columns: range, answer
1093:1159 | 1.13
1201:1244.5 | 1.12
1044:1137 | 1.05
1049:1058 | 0.969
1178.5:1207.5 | 1.13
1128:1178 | 1.13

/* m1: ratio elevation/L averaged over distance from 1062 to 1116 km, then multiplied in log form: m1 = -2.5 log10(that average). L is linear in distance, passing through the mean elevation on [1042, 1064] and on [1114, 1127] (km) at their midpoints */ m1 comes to 0.02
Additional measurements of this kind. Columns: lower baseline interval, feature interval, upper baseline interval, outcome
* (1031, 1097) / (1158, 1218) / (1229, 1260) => -0.04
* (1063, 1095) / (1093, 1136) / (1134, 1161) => -0.04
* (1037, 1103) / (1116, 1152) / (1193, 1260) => -0.09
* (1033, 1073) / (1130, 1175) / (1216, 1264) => -0.08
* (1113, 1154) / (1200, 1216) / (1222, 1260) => -0.01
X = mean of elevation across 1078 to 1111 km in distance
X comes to 1.04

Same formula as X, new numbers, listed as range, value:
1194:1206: 1.16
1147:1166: 1.12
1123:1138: 1.15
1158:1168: 1.1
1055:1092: 0.99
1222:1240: 1.1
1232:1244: 1.11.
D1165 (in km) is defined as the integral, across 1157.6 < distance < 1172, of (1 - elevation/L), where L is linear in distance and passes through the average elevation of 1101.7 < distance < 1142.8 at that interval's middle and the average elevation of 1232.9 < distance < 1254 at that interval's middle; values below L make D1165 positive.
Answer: 0.3 km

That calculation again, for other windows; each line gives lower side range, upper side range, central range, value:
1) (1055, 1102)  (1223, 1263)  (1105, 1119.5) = -1.19 km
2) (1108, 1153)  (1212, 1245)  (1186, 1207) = -0.45 km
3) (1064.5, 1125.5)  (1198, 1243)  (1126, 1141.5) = -1.32 km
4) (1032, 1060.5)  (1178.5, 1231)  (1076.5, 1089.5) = 0.15 km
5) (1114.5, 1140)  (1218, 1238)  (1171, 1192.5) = 0.59 km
